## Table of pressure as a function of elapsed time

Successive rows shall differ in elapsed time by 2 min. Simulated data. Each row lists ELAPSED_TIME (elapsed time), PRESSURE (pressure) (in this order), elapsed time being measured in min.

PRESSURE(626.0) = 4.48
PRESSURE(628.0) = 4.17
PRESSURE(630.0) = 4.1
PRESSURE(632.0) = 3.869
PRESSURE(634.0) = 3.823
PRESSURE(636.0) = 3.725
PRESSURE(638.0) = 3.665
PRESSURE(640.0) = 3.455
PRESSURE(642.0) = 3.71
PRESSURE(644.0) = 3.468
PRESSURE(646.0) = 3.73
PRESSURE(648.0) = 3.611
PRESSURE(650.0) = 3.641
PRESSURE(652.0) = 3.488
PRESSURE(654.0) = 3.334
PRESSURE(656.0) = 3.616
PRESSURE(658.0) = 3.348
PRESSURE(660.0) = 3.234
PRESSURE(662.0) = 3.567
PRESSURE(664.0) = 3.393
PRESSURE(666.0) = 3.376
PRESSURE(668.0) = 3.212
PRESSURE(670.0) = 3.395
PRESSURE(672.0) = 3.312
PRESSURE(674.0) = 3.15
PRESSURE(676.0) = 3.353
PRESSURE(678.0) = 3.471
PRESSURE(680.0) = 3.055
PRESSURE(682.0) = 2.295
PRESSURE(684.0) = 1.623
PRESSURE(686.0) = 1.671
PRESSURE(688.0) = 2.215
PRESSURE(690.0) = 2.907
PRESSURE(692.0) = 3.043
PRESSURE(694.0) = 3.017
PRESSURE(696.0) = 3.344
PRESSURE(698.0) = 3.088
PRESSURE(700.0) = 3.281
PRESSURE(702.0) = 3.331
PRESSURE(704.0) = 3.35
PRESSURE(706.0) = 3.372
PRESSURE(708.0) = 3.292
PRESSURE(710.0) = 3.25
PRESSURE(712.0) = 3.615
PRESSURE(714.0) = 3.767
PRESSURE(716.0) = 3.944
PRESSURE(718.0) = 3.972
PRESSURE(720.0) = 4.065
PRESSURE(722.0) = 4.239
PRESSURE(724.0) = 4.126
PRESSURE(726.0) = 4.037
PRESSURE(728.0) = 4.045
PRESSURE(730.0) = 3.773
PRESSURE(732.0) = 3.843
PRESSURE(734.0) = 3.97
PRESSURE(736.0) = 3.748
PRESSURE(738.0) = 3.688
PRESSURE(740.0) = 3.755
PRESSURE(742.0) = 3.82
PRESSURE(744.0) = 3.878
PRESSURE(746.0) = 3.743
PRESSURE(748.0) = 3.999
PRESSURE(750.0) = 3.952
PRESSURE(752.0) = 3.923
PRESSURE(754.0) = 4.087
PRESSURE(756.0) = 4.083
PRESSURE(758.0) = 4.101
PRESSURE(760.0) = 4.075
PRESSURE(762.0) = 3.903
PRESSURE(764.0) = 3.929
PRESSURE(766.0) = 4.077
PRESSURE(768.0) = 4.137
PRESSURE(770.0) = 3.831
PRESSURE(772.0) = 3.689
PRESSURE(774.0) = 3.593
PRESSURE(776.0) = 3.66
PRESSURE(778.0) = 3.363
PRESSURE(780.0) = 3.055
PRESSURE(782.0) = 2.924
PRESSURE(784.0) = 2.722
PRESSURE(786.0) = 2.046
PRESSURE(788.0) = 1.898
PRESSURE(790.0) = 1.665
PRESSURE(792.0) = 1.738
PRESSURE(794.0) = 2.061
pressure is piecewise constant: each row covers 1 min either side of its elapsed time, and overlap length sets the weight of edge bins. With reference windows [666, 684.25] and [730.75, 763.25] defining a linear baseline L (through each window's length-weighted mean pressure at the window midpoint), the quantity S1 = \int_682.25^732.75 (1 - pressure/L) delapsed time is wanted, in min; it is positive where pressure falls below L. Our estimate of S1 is 1.7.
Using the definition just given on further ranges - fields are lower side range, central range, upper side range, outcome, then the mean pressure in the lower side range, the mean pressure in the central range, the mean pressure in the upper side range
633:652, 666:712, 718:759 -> 9.3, 3.64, 3.02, 3.94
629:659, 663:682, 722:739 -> 2.5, 3.64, 3.25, 3.92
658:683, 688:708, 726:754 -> 2.0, 3.24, 3.15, 3.87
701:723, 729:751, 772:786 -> -2.4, 3.65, 3.83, 3.17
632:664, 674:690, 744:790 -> 4.4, 3.57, 2.59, 3.55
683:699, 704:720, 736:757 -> -2.7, 2.61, 3.61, 3.89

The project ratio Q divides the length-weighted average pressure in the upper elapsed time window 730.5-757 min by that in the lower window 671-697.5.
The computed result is 1.38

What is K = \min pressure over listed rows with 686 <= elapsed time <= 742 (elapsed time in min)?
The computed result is 1.671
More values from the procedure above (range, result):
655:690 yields 1.623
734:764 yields 3.688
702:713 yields 3.25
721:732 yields 3.773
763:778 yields 3.363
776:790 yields 1.665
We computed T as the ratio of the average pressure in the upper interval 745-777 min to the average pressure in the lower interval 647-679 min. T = 1.15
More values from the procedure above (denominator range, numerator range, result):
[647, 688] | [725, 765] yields 1.25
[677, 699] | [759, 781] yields 1.39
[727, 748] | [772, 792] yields 0.72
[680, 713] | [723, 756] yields 1.34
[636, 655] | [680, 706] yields 0.78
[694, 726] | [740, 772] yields 1.10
